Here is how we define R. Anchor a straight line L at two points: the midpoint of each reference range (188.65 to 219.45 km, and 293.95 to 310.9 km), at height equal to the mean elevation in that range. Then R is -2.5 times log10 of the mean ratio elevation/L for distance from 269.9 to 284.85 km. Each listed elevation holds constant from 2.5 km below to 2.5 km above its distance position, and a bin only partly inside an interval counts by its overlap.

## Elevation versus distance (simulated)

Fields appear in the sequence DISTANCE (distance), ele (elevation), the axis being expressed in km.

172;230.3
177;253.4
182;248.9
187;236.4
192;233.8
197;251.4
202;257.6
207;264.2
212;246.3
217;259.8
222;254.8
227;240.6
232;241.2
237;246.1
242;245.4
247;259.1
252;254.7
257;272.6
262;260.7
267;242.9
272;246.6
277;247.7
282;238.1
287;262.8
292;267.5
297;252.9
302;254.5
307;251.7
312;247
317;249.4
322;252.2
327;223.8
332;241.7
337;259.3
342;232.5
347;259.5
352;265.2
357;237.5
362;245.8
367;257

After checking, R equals 0.04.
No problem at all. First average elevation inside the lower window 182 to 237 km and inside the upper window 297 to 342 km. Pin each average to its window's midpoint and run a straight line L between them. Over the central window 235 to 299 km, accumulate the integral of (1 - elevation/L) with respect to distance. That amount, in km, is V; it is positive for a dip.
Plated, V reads -1.55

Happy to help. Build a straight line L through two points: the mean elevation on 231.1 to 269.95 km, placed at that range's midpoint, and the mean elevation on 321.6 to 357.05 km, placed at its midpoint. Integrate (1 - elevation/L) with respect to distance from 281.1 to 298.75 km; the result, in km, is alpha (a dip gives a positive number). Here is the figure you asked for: -0.5 km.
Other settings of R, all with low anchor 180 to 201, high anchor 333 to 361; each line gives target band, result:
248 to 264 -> -0.069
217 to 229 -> -0.025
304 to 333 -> 0.019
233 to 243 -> 0.002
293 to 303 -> -0.033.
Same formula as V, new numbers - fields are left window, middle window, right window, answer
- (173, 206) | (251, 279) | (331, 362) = -0.7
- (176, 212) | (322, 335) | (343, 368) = 0.7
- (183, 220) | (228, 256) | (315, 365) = -0.1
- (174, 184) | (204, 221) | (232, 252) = -0.5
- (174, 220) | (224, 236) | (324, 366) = 0.3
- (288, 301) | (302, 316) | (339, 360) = 0.4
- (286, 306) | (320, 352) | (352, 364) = 0.6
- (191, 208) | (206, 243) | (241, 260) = 0.9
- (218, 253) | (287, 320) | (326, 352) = -0.9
